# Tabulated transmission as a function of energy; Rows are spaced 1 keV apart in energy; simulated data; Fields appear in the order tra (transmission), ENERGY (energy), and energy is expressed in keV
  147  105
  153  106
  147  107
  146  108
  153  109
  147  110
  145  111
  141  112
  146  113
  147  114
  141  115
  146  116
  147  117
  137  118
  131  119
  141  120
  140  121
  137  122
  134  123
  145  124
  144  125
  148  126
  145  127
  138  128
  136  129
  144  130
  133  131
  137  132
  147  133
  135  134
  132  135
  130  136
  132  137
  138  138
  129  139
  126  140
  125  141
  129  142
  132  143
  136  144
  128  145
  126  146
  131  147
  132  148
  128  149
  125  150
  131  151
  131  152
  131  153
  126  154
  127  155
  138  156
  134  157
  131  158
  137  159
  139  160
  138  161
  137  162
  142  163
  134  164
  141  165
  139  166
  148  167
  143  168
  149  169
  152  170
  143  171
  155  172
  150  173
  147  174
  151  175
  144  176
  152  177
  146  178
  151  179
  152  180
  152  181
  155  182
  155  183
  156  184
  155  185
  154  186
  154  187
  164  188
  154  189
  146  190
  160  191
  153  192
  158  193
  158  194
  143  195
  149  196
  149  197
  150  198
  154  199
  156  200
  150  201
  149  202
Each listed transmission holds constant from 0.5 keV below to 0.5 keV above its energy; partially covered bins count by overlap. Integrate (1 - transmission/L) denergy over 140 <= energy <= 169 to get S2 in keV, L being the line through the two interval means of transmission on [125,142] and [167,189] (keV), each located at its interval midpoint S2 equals 1.9 keV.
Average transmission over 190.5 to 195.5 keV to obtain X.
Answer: 154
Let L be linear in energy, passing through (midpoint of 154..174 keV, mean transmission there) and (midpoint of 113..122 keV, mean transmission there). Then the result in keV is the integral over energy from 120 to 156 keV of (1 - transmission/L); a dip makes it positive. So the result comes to 1.8 keV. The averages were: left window 141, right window 141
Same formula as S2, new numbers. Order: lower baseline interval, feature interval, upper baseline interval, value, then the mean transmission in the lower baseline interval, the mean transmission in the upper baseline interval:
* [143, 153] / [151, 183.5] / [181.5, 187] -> 0.14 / 130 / 155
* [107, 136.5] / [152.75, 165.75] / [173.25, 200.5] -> 1.11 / 141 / 152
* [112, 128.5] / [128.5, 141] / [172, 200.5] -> 0.82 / 142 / 152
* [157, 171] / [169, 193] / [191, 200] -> -0.86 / 141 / 152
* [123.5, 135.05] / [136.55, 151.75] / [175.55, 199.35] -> 1.46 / 141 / 153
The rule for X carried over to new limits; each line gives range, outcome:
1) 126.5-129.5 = 140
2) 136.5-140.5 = 131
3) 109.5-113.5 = 145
